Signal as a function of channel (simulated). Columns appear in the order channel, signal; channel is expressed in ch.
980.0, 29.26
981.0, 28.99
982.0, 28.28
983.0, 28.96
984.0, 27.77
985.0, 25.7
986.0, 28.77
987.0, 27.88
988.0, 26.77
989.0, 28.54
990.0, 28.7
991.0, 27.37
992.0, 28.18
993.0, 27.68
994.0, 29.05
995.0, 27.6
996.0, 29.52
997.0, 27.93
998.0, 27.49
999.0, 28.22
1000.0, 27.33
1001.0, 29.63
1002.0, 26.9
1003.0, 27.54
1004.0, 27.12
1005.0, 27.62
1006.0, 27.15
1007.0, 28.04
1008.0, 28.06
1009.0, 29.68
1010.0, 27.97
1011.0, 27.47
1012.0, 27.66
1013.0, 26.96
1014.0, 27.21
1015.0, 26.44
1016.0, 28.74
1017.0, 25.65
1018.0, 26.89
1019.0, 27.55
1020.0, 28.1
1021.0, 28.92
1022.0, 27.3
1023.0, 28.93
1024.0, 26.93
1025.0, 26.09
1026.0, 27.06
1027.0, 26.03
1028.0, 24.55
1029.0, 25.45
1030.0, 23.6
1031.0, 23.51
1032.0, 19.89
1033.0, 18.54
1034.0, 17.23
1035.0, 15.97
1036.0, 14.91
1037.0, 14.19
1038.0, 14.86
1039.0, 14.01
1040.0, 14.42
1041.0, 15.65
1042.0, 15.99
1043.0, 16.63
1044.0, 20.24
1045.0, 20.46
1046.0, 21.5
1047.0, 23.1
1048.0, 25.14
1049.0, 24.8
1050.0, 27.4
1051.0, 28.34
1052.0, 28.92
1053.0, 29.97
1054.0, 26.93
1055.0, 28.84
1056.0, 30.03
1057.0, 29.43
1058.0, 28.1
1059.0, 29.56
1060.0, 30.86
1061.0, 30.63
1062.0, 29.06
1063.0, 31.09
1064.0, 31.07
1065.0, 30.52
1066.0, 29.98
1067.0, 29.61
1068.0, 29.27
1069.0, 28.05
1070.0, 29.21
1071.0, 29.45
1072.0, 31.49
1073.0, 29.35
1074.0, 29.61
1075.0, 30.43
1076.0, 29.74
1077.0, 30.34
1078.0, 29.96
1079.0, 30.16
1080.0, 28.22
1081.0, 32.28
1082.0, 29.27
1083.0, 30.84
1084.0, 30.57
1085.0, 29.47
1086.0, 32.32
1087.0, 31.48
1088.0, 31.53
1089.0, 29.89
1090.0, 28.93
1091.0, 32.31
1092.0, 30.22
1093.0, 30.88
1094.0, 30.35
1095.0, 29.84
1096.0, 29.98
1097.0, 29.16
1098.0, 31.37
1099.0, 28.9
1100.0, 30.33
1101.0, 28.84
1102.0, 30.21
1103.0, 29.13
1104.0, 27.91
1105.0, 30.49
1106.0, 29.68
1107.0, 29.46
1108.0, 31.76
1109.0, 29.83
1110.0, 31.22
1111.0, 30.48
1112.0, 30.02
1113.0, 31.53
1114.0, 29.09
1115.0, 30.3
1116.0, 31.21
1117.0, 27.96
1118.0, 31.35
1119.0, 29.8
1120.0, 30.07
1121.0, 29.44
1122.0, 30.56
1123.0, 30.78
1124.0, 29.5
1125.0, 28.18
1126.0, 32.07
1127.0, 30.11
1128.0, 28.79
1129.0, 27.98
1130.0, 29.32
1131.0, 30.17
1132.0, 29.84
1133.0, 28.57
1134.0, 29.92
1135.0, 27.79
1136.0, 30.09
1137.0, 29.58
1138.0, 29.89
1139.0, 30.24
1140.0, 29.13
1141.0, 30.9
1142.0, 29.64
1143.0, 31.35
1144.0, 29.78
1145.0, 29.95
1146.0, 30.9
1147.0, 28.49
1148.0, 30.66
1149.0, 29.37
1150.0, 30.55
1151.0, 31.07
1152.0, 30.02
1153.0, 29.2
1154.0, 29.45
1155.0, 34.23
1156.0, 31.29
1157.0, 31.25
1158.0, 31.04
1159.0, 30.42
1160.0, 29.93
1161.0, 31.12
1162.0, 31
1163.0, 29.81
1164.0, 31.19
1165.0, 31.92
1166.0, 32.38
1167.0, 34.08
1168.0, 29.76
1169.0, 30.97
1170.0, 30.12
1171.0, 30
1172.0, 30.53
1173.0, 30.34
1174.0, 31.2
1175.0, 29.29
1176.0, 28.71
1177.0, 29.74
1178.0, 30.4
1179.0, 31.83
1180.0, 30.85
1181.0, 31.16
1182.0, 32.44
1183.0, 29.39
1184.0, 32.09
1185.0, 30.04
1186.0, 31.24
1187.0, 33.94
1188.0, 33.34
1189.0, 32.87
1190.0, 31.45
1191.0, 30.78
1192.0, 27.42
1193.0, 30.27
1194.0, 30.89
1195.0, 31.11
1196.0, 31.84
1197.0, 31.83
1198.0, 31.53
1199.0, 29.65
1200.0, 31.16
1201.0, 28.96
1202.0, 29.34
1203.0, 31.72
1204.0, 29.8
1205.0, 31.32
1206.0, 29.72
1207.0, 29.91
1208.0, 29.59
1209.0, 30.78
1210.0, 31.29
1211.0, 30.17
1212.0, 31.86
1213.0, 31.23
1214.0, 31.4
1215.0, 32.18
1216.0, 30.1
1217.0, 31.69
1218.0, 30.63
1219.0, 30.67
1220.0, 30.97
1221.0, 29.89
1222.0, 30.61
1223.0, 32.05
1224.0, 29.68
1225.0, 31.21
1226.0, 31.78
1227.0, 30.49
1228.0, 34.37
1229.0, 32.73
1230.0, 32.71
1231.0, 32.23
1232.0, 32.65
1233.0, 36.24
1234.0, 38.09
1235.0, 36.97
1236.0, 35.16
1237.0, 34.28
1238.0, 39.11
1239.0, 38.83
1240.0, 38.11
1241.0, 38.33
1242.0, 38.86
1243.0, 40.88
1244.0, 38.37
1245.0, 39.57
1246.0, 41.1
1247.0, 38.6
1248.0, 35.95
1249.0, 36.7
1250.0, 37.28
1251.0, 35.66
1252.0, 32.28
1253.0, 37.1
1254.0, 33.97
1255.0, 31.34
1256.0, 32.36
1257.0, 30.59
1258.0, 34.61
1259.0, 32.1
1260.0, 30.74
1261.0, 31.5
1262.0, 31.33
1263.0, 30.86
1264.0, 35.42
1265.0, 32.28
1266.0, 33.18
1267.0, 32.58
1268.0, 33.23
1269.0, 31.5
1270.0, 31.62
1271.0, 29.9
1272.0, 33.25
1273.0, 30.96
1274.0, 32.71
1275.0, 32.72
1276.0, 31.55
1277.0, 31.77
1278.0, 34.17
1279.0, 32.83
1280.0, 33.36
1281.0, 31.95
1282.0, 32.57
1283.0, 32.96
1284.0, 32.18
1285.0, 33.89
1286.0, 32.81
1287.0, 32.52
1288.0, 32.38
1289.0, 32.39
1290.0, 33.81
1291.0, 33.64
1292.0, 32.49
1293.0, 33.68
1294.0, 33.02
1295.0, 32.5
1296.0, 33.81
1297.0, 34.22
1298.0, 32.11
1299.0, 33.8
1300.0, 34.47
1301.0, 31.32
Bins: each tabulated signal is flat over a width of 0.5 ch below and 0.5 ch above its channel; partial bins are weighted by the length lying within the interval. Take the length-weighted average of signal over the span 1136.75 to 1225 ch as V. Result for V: 30.7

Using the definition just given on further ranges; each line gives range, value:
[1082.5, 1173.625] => 30.3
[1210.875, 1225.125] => 31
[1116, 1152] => 29.8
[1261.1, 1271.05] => 32.3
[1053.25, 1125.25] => 30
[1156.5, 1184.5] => 30.8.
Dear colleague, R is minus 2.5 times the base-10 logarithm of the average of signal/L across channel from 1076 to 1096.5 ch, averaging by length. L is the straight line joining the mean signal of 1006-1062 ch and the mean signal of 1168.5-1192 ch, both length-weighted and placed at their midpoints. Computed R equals -0.13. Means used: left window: 24.6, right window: 30.9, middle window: 30.4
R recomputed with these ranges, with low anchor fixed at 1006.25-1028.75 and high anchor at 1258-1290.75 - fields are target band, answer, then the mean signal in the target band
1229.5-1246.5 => -0.171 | 37.1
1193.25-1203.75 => 0.006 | 30.8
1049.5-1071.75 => -0.045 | 29.4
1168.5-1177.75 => 0.012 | 30.1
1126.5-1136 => 0.015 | 29.2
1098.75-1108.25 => -0.021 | 29.6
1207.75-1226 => 0.013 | 30.9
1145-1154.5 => 0.000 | 30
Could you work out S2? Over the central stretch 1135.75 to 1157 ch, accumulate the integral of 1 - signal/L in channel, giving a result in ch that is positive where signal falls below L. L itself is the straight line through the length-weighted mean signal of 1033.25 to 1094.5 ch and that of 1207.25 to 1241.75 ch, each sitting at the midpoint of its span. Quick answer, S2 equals -0.3 ch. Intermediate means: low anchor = 26.8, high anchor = 32.9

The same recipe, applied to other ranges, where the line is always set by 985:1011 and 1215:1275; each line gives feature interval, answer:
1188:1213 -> 1.59 ch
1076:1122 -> 0.28 ch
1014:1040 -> 4.96 ch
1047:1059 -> 0.59 ch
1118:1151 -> 1.46 ch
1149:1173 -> 0.73 ch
